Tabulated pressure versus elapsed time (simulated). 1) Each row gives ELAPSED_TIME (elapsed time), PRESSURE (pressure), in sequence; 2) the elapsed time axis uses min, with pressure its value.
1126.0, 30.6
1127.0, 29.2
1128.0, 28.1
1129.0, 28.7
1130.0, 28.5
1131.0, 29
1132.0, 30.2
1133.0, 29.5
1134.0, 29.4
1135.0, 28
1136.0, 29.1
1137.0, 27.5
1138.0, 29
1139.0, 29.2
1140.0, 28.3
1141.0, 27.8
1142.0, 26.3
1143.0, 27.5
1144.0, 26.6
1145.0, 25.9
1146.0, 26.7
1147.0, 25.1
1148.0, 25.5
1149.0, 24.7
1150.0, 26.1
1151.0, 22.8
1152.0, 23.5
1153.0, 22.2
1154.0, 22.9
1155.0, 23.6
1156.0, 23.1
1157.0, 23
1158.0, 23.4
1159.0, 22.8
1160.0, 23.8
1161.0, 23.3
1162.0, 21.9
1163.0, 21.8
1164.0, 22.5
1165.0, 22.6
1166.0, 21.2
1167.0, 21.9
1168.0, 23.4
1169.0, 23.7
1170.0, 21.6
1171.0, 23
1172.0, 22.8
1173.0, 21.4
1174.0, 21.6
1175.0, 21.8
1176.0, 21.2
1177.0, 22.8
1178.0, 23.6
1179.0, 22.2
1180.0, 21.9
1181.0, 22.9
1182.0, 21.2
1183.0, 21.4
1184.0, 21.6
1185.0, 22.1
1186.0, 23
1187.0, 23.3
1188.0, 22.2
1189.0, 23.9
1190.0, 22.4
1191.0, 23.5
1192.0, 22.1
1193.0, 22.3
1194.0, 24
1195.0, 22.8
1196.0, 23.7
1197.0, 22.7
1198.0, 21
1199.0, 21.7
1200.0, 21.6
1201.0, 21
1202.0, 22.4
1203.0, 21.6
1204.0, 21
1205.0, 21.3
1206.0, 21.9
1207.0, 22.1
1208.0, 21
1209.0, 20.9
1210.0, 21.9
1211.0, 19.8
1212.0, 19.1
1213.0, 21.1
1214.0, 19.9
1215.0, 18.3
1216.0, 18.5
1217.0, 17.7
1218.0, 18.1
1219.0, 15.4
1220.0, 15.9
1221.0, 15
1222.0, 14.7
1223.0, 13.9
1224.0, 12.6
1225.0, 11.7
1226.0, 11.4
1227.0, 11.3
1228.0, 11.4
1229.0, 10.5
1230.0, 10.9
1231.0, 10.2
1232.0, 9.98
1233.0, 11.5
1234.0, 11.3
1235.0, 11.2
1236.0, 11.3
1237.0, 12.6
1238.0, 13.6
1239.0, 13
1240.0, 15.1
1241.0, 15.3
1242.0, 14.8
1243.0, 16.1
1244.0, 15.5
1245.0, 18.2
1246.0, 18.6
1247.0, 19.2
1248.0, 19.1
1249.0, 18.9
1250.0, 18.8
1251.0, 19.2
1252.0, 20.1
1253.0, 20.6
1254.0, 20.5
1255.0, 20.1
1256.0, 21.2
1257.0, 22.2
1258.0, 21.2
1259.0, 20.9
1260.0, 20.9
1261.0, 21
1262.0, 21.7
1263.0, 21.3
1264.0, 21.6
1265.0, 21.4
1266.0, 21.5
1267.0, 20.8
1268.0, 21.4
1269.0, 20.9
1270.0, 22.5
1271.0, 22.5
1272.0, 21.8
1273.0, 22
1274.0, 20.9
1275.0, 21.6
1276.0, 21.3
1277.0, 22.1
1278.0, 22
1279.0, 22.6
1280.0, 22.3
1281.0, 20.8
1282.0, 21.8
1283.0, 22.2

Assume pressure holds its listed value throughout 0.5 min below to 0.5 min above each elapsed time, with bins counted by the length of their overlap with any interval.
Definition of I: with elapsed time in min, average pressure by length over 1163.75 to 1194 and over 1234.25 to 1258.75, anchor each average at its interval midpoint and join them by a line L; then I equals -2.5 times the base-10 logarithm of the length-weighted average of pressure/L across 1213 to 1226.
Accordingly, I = 0.21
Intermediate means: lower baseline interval 22.4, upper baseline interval 17.3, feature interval 16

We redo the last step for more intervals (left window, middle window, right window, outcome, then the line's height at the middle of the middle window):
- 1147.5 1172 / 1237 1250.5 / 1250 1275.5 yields 0.29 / 21.5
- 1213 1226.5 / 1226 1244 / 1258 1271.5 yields 0.39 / 17.7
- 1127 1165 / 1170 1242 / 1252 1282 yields 0.26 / 23.7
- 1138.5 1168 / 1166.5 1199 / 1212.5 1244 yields -0.12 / 20.3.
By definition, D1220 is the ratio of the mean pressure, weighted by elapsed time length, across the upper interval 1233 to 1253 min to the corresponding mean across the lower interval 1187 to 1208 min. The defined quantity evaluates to 0.71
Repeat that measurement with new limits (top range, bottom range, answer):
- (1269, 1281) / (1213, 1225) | 1.34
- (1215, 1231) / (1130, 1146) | 0.50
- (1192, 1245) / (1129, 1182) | 0.69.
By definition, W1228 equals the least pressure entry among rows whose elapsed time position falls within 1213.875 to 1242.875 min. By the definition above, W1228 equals 9.98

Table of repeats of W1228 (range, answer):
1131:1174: 21.2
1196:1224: 12.6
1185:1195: 22.1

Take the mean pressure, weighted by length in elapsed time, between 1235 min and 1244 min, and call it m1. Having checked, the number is 13.9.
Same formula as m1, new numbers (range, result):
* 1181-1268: 18.6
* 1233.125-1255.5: 16.4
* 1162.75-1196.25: 22.4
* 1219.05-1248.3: 13.6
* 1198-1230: 17.8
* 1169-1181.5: 22.3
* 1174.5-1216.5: 21.8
